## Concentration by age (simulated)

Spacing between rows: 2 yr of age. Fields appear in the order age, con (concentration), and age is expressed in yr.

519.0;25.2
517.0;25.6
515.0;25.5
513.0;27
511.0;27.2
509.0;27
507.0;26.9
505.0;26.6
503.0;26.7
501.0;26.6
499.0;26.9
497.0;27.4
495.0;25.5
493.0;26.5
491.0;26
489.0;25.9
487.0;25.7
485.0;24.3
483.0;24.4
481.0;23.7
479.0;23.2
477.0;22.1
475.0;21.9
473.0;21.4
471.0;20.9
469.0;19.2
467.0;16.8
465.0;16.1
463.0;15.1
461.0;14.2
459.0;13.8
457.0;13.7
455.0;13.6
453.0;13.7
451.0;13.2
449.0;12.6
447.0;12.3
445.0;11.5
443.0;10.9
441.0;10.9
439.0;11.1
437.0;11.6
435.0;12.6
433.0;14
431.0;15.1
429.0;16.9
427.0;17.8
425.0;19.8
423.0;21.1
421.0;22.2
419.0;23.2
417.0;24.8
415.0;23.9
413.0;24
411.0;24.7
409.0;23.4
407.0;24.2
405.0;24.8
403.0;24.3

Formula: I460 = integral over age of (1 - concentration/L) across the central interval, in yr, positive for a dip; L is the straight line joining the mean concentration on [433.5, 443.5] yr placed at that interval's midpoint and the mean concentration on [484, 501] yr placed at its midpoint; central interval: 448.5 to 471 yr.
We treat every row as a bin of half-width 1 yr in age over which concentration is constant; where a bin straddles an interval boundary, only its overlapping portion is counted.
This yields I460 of 3.0 yr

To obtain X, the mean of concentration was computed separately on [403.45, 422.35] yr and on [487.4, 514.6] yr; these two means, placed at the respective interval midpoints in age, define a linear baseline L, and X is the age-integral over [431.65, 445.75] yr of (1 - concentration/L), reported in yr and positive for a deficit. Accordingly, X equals 7.3 yr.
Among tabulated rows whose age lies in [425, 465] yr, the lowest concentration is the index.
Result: 10.9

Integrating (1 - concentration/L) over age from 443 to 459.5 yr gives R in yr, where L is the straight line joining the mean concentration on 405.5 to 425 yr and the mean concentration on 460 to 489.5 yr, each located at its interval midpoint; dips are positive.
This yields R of 6.8 yr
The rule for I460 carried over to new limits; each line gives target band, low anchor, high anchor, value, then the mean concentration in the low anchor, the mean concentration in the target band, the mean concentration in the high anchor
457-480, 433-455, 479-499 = 1.4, 12.2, 18.4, 25.4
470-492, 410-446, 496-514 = 0.4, 17.6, 23.6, 26.9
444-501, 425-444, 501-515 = 2.9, 13.8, 19.8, 26.8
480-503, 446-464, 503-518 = -3.9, 13.6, 25.8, 26.6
